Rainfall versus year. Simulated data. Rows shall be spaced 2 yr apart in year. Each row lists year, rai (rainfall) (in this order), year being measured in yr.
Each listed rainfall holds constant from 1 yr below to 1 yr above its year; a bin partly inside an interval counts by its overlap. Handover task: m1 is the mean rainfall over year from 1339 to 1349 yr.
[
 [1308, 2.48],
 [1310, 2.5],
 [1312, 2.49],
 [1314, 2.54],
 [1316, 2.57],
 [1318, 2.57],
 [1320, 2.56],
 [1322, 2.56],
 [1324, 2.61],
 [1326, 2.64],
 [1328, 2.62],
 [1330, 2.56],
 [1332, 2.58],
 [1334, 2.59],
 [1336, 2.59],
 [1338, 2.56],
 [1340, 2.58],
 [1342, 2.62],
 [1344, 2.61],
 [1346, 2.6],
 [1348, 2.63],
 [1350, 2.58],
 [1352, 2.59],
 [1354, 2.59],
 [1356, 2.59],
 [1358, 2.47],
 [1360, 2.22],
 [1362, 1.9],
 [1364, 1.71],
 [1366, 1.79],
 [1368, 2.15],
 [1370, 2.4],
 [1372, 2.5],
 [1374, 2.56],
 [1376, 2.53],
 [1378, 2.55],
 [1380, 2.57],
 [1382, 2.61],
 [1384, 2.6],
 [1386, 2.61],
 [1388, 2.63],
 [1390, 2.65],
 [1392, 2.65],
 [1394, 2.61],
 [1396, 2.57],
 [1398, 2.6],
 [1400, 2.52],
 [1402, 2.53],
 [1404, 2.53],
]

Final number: 2.61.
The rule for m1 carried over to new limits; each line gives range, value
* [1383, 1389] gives 2.61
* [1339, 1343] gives 2.6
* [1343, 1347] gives 2.6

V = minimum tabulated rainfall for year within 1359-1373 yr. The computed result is 1.71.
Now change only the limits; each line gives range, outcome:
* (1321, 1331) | 2.56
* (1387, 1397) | 2.57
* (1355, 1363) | 1.9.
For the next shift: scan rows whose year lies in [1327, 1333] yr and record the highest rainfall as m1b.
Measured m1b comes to 2.62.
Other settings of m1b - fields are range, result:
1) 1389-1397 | 2.65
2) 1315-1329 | 2.64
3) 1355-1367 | 2.59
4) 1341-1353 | 2.63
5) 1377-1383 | 2.61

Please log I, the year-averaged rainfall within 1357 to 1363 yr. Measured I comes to 2.2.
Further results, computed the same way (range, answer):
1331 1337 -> 2.59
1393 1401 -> 2.57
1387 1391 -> 2.64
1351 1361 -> 2.49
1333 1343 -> 2.59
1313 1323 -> 2.56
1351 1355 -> 2.59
